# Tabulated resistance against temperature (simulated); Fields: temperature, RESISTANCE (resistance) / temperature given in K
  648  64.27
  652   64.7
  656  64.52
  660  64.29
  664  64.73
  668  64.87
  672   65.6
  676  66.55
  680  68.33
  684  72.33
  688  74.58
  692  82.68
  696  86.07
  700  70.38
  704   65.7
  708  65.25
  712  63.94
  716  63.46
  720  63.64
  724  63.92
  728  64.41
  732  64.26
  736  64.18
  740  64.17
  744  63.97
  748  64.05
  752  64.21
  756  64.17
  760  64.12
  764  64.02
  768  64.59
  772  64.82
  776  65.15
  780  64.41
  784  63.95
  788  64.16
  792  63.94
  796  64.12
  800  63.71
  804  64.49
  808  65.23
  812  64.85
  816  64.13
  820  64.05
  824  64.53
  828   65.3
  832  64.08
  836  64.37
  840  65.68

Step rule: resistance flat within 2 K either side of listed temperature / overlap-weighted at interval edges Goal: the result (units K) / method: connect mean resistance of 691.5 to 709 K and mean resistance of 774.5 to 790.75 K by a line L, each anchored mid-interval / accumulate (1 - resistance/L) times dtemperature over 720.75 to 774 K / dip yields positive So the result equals 3.2 K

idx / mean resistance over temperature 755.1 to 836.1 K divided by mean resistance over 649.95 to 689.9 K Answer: 0.96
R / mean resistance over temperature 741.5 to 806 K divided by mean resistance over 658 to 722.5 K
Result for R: 0.9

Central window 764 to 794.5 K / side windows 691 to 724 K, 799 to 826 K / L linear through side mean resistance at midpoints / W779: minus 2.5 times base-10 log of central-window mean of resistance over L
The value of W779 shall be 0.027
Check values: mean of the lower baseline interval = 69.4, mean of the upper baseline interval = 64.5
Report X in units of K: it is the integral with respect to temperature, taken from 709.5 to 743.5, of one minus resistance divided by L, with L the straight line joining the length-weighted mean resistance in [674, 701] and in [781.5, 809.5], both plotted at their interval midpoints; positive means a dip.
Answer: 3.3 K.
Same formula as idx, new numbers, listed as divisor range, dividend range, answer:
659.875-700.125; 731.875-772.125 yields 0.90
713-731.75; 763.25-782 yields 1.01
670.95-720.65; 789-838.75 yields 0.92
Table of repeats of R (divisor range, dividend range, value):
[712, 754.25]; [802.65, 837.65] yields 1.01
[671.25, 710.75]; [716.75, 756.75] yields 0.89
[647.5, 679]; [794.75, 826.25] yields 0.99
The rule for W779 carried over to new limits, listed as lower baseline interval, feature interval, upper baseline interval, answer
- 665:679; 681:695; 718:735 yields -0.174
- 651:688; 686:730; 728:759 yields -0.065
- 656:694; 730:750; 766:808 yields 0.037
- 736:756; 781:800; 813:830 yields 0.006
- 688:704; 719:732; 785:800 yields 0.145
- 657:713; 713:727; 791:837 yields 0.074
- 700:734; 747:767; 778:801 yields 0.003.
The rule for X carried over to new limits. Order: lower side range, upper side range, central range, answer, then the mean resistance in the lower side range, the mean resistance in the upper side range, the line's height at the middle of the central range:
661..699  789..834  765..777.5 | 0.3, 71.5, 64.4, 66.6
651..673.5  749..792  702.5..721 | 0.0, 64.8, 64.3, 64.6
